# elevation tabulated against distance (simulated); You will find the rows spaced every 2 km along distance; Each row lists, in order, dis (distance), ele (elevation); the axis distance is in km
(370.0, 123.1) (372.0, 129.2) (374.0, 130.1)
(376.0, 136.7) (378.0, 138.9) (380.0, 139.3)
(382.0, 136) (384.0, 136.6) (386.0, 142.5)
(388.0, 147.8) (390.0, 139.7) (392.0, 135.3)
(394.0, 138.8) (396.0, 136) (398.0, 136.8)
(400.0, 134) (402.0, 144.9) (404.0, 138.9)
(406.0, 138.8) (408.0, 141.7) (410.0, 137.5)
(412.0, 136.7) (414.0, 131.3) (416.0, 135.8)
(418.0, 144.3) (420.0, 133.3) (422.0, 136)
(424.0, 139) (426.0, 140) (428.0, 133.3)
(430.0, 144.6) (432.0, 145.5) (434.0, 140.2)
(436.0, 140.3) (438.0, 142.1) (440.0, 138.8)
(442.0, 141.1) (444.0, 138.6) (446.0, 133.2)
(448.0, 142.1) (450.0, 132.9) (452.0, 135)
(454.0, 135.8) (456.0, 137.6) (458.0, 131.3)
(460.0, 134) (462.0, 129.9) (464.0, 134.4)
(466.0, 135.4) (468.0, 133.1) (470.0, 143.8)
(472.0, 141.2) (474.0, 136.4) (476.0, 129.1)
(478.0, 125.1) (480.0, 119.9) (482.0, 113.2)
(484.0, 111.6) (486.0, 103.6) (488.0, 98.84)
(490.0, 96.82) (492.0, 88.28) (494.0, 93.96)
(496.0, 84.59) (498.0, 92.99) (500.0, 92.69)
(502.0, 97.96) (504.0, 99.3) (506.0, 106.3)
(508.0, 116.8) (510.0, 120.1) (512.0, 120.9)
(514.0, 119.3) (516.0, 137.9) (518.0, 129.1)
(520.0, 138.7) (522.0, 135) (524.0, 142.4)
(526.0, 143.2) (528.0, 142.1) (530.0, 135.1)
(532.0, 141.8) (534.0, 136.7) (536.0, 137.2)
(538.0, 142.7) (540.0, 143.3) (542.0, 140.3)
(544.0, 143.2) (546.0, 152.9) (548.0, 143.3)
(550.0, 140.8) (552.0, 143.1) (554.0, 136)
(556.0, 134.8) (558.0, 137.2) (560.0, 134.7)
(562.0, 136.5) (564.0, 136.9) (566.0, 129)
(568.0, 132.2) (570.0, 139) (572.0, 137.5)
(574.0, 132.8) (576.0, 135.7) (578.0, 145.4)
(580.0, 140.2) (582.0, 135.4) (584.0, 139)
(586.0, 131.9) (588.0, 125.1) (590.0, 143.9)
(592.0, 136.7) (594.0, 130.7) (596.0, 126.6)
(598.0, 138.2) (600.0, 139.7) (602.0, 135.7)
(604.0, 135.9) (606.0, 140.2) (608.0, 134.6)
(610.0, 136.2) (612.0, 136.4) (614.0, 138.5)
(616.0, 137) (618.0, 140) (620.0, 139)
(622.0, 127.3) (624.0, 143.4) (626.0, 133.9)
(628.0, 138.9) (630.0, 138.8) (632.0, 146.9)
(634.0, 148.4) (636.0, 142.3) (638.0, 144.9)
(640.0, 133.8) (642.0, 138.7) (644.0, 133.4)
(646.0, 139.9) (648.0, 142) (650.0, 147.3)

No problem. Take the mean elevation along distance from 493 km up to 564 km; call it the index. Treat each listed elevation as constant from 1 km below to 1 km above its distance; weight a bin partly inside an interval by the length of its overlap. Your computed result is 128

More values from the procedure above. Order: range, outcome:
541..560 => 141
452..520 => 118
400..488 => 134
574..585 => 139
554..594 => 136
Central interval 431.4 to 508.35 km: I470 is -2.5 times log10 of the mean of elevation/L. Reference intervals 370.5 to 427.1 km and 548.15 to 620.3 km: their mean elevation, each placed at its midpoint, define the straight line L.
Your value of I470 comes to 0.12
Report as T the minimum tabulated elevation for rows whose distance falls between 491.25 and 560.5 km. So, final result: 84.59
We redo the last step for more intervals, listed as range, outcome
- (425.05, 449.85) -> 133.2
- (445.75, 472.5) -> 129.9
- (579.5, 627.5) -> 125.1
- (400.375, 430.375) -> 131.3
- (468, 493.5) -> 88.28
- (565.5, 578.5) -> 129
